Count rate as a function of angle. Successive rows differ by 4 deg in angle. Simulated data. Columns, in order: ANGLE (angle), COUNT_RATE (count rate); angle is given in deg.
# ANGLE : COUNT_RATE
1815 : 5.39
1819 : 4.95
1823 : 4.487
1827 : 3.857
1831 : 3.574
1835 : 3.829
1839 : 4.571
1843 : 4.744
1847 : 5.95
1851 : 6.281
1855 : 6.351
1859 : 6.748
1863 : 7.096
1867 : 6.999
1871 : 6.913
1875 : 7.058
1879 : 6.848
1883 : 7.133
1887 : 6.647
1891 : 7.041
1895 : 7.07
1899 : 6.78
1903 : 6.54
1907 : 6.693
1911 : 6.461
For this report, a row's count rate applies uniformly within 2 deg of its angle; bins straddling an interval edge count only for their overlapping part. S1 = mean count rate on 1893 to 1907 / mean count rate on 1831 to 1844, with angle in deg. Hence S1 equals 1.60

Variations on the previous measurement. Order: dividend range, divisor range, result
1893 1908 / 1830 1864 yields 1.24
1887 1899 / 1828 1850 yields 1.51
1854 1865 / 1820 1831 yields 1.64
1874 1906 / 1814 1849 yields 1.50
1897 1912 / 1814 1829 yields 1.43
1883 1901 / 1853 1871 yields 1.01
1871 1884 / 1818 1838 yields 1.70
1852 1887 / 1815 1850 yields 1.49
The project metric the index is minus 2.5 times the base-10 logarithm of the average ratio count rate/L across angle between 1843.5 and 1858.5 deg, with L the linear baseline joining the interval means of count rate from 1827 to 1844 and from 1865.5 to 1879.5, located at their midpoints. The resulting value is -0.152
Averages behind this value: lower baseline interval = 4.11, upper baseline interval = 6.96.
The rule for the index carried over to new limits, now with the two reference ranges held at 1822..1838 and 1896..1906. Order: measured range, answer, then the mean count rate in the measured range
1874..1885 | -0.19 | 7.01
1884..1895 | -0.11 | 6.91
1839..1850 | -0.17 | 5.29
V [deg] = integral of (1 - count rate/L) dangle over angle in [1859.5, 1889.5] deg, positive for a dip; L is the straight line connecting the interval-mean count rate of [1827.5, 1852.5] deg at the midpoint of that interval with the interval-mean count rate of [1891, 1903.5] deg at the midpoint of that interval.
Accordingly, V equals -4.7 deg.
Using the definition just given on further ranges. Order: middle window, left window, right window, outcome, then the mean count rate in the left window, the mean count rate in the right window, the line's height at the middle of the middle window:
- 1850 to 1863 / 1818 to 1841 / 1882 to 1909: -3.2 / 4.18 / 6.83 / 5.26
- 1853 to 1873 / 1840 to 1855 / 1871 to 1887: -1.6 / 5.68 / 6.95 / 6.31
